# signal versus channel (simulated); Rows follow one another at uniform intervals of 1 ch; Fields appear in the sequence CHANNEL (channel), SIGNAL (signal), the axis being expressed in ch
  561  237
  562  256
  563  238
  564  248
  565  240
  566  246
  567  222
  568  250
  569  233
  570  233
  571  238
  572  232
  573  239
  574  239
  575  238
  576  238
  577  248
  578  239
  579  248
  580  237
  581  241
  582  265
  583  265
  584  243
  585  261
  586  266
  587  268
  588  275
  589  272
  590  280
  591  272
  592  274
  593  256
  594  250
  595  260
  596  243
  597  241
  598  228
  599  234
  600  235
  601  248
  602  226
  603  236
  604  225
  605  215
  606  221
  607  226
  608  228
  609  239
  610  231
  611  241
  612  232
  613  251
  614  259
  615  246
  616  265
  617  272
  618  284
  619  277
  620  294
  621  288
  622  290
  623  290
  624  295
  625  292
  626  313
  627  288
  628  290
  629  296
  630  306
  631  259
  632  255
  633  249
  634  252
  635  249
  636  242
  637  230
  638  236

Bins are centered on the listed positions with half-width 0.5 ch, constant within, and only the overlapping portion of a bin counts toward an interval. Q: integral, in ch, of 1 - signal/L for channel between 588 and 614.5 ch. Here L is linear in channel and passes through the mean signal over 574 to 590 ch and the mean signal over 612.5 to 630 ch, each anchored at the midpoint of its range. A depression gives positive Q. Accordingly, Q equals 2.4 ch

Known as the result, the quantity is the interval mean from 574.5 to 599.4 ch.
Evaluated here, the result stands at 254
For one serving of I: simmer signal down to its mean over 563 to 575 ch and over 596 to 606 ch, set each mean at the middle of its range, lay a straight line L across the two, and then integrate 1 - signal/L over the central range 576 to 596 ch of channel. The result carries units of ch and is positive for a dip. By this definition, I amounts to -2.0 ch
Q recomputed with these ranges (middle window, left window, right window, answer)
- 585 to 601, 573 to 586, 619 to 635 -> 0.0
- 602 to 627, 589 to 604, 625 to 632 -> 1.2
